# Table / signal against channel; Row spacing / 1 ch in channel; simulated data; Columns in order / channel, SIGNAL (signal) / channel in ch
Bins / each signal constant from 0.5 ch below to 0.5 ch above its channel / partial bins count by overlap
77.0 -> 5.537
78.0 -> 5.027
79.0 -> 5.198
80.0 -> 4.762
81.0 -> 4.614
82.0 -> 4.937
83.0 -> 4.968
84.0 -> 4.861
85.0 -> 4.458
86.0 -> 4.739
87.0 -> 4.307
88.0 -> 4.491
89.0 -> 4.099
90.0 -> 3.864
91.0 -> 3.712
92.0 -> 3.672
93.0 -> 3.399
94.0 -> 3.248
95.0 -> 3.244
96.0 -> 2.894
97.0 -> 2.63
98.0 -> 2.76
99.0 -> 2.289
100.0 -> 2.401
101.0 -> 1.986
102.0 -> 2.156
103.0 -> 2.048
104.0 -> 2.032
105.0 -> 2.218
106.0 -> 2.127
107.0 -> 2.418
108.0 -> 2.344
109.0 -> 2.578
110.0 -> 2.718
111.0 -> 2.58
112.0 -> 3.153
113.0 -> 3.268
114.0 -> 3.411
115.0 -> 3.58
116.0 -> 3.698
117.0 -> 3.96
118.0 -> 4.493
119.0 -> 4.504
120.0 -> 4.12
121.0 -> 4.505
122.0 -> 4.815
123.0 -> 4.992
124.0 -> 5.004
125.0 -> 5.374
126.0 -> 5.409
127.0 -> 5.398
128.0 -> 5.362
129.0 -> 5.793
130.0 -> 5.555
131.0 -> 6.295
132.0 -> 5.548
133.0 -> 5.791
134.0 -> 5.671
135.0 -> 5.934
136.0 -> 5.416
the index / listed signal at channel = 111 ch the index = 2.58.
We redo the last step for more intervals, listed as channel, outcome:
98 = 2.76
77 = 5.537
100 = 2.401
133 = 5.791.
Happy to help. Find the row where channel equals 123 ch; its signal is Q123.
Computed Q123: 4.992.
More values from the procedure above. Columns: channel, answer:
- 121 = 4.505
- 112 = 3.153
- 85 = 4.458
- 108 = 2.344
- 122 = 4.815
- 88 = 4.491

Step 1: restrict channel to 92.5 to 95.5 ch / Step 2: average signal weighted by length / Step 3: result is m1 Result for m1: 3.3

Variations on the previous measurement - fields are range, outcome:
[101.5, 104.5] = 2.08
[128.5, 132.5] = 5.8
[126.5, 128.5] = 5.38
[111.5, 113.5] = 3.21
